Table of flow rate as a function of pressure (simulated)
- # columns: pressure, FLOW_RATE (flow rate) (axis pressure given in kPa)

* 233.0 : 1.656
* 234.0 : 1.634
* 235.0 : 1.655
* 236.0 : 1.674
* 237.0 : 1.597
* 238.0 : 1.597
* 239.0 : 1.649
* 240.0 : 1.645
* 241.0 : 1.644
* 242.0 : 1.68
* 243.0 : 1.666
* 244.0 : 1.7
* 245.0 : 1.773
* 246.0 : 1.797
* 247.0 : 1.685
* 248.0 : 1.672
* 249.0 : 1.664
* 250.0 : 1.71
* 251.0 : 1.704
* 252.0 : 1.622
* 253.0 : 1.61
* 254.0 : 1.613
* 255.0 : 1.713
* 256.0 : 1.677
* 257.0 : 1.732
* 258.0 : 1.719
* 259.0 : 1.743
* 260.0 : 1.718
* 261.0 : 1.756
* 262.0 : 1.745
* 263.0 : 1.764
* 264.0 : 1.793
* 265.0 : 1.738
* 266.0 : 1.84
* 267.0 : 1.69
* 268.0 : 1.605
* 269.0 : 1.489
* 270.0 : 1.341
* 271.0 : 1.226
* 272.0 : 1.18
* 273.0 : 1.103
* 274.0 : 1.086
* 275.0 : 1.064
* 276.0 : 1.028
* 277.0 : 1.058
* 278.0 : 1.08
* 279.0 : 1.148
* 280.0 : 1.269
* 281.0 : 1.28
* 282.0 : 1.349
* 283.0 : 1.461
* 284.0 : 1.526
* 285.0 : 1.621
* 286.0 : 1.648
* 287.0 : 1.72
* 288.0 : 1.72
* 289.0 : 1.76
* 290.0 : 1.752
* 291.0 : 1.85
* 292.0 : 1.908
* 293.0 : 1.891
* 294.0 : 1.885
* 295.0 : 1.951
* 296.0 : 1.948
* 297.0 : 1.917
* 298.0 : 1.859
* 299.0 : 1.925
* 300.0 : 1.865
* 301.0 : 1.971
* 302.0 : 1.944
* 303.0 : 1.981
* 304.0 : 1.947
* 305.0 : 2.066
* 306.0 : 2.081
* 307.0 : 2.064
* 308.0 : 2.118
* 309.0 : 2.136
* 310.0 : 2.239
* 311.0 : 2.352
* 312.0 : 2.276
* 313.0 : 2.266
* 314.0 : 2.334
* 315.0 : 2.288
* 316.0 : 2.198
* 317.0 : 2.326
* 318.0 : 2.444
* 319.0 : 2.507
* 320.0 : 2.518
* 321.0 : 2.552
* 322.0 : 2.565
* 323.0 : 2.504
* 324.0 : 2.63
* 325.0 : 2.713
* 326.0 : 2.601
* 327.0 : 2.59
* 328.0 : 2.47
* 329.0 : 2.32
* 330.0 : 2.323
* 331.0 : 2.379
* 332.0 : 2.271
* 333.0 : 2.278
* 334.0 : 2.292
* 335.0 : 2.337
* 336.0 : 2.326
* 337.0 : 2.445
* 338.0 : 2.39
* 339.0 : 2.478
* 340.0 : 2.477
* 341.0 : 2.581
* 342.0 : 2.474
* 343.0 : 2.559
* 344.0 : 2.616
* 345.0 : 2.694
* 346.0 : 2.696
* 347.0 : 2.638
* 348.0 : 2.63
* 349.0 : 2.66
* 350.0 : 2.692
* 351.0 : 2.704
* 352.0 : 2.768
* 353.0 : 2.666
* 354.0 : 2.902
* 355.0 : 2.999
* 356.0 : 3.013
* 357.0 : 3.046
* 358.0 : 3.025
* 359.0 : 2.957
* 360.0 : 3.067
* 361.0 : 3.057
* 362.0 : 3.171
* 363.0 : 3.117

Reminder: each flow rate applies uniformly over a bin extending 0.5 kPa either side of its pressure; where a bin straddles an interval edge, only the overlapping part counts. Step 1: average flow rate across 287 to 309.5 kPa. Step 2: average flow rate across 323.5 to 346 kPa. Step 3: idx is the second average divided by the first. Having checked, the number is 1.28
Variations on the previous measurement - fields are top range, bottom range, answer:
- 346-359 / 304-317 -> 1.28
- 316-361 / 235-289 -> 1.67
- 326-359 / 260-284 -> 1.84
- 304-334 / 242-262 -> 1.38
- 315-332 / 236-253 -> 1.47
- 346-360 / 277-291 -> 1.90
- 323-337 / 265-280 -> 1.87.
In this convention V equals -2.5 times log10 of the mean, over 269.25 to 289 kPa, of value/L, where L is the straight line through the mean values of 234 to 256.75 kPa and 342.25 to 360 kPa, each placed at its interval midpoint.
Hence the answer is 0.465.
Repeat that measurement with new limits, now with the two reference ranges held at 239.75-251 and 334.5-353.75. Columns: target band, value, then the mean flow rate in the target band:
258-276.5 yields 0.245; 1.5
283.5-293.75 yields 0.193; 1.74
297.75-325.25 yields 0.025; 2.24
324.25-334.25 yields 0.004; 2.43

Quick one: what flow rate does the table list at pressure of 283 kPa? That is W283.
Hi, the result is 1.461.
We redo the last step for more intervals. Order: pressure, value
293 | 1.891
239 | 1.649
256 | 1.677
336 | 2.326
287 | 1.72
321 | 2.552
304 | 1.947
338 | 2.39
